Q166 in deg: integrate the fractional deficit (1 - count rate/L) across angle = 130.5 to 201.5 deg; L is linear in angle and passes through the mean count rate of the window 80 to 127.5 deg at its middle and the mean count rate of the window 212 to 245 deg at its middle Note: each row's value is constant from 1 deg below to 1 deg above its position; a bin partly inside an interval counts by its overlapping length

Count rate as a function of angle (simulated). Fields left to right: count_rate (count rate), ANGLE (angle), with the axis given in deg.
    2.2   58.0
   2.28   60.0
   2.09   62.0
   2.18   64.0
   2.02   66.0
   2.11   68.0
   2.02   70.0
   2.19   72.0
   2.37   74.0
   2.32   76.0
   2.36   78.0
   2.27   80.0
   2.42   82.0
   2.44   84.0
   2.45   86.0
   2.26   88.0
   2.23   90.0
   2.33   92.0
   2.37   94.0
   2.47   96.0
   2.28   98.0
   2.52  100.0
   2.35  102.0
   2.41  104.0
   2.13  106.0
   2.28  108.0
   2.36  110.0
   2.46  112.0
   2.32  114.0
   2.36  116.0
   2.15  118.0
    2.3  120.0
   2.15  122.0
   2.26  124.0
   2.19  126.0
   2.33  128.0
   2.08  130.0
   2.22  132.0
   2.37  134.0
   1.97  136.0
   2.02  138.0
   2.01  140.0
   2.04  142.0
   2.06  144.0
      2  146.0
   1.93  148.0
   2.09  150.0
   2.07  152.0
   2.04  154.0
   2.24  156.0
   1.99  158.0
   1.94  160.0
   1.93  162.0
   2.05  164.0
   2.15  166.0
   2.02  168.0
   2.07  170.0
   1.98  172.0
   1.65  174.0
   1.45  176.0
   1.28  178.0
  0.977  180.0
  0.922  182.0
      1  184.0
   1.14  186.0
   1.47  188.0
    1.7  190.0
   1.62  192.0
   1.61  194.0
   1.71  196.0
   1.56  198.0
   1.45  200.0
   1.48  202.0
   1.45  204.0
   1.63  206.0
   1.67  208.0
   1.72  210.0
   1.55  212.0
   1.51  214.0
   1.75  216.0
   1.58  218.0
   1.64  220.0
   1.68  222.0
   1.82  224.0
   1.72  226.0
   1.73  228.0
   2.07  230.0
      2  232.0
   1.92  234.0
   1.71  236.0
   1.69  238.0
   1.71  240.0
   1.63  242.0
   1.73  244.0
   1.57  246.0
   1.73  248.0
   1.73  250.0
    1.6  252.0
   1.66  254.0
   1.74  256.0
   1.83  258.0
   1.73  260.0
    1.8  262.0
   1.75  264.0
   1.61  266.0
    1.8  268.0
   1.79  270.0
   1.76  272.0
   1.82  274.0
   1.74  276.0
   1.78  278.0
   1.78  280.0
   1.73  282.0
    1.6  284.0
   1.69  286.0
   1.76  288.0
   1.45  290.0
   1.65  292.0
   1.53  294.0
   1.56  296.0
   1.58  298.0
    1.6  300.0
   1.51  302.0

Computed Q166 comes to 8.7 deg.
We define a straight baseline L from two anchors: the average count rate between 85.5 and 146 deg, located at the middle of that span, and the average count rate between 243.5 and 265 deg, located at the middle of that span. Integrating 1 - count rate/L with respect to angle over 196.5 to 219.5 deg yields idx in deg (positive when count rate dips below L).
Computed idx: 3.8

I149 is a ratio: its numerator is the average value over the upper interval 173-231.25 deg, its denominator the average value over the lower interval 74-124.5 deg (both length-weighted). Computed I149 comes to 0.7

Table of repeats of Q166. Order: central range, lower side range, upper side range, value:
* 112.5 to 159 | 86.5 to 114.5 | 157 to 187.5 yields -3.5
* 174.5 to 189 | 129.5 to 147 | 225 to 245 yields 5.6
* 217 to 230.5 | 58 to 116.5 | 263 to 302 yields 0.9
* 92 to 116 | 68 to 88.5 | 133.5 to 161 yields -1.6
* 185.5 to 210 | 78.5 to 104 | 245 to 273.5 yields 5.0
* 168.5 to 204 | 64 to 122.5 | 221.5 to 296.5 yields 8.9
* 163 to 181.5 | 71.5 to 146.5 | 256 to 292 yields 3.1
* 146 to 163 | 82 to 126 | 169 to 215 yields -1.6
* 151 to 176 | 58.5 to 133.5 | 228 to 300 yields 0.8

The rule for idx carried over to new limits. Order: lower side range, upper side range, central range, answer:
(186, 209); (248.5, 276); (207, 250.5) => -2.0 deg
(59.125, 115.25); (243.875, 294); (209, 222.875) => 1.8 deg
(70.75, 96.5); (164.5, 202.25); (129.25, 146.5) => -1.6 deg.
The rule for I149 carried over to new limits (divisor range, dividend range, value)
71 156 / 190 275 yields 0.76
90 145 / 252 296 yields 0.76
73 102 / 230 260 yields 0.74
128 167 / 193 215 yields 0.76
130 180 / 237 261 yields 0.86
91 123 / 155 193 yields 0.71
